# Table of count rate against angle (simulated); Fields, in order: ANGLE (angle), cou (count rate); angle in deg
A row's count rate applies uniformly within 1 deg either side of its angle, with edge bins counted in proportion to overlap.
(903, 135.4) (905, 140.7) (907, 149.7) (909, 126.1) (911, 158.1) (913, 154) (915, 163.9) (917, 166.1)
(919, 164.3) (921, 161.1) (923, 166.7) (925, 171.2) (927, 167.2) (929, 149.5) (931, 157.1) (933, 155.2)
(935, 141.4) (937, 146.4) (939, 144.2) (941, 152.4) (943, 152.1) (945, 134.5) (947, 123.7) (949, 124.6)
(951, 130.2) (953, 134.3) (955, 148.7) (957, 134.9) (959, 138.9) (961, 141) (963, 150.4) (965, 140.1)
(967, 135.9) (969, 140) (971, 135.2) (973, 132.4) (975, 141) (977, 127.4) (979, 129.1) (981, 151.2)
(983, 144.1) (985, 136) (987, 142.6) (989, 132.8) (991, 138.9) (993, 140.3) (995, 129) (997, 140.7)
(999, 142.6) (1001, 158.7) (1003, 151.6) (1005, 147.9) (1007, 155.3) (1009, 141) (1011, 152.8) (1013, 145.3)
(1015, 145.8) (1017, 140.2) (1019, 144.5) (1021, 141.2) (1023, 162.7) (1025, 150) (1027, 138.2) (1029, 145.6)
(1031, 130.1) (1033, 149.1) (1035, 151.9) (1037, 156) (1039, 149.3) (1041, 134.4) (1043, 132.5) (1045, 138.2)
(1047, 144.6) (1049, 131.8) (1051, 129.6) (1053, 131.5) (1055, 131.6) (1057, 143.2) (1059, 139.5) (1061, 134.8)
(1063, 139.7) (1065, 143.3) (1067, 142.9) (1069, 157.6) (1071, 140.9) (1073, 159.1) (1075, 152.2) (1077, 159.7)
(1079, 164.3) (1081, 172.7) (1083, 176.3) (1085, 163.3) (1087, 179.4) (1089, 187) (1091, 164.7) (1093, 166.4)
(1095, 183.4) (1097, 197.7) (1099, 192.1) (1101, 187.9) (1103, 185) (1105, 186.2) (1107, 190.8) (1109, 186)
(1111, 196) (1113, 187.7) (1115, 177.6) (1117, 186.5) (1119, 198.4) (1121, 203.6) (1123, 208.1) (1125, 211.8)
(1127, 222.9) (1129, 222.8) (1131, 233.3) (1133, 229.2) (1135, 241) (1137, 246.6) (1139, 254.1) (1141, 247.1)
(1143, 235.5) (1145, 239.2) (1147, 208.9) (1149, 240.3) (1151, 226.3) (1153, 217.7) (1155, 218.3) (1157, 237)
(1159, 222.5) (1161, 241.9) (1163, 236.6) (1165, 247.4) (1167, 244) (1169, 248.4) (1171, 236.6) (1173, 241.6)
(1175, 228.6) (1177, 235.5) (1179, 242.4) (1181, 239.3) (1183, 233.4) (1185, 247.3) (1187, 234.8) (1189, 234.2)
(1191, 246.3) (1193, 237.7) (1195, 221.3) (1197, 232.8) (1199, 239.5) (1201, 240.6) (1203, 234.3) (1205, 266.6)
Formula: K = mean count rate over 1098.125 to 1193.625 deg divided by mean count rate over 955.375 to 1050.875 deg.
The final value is 1.57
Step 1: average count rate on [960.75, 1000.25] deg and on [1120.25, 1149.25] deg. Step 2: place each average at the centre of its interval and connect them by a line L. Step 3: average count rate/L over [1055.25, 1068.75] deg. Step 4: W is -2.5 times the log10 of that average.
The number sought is 0.30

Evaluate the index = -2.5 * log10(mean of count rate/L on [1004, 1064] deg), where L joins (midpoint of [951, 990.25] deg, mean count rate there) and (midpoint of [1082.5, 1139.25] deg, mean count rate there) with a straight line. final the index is 0.16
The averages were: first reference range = 139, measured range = 143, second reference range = 198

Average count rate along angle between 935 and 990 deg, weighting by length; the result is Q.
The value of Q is 139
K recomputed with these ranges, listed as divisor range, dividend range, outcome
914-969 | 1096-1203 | 1.51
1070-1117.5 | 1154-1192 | 1.35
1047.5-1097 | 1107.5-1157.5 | 1.41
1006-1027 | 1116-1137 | 1.47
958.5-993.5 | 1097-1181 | 1.59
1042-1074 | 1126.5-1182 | 1.68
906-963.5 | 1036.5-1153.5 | 1.22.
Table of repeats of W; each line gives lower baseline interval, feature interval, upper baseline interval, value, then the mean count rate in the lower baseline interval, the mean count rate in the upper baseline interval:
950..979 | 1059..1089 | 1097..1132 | 0.17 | 138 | 199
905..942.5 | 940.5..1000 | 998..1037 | 0.10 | 155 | 147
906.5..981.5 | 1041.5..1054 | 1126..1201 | 0.36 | 146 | 236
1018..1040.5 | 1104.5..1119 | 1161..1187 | 0.07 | 147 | 240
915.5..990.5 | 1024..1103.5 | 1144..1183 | 0.24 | 145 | 234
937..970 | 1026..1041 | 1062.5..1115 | 0.10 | 139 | 172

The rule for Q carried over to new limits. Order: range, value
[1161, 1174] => 242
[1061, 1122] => 174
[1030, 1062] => 139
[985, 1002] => 140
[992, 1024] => 146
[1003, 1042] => 147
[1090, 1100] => 181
